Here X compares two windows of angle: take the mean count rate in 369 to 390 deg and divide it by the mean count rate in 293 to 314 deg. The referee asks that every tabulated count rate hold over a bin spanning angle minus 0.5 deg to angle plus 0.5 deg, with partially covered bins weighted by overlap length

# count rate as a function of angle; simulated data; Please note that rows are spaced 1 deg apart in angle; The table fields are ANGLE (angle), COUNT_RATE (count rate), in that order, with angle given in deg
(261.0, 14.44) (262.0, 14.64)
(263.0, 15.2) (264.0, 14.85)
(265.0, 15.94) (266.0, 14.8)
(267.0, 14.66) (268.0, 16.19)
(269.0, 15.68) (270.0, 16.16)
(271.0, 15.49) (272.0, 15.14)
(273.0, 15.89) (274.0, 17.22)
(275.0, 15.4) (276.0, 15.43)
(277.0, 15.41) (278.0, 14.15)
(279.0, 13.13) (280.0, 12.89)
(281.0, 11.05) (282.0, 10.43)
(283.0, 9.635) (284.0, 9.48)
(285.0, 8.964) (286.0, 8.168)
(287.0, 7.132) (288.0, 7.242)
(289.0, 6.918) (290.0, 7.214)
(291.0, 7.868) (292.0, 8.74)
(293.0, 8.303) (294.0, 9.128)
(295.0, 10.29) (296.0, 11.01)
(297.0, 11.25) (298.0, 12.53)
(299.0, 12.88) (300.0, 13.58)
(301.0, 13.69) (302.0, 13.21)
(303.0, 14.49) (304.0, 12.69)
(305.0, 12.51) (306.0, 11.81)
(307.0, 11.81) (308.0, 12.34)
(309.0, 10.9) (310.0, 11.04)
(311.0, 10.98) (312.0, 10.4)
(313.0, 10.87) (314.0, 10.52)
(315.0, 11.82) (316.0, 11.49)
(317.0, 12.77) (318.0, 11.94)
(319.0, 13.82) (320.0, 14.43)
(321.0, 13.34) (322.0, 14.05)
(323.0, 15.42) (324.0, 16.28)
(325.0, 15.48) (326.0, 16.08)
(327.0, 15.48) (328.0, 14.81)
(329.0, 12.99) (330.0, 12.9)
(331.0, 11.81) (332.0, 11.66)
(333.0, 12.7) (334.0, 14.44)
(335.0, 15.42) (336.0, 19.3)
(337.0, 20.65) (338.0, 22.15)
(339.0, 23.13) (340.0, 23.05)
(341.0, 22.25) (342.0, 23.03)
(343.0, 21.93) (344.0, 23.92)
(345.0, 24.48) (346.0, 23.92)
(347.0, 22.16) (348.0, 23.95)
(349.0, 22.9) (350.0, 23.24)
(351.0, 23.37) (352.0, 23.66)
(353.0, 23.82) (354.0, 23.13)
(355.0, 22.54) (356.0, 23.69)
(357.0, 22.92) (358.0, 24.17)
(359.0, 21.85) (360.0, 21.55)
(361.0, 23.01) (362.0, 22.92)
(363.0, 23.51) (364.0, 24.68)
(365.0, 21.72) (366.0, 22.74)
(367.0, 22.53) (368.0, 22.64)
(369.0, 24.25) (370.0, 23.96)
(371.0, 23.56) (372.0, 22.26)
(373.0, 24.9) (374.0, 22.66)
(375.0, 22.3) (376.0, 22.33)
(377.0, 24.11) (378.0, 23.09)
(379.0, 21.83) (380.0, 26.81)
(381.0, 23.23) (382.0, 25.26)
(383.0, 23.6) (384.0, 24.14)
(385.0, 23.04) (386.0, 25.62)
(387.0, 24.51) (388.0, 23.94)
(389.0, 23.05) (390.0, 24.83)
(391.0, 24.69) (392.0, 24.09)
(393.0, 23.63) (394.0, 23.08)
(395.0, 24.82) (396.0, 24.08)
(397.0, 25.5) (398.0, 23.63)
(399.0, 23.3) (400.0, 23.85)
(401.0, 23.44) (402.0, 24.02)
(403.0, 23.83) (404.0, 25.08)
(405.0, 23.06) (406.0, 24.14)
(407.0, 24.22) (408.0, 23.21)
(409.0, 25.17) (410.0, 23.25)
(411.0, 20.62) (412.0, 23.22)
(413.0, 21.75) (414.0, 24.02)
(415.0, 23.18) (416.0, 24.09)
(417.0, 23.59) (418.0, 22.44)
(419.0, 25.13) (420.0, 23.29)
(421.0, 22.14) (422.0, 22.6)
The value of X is 2.02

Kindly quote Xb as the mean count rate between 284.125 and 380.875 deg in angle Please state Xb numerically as 17.1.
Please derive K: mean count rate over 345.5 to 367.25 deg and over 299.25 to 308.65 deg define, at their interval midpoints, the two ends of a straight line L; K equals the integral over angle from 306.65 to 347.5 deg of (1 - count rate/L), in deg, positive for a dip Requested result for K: 4.2 deg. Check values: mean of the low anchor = 12.9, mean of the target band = 15.8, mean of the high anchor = 23.1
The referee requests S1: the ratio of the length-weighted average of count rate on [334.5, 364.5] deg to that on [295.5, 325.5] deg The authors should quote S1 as 1.8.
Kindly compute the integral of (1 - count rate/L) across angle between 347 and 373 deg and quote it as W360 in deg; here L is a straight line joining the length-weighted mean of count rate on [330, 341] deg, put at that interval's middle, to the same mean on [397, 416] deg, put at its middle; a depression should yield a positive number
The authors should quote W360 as -4.8 deg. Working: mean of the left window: 17.4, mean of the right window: 23.6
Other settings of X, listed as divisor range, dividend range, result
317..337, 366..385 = 1.63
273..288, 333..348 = 1.77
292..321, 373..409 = 2.02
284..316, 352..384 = 2.19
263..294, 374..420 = 1.93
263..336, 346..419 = 1.86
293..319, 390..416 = 2.01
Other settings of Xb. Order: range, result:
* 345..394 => 23.5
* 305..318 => 11.5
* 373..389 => 23.8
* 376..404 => 24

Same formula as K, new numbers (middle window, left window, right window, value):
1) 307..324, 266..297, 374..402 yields 3.6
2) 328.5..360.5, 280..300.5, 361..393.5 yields -3.8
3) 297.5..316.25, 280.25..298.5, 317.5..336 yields -1.0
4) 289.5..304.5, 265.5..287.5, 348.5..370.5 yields 4.4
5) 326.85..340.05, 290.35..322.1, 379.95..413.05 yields -0.7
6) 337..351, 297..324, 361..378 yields -3.3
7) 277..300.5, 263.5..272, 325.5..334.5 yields 7.4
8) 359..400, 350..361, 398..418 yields -0.6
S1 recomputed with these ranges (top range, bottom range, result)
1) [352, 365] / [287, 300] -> 2.43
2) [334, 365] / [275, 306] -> 2.04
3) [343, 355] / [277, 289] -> 2.27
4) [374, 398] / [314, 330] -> 1.73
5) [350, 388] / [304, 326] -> 1.85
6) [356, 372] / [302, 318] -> 1.95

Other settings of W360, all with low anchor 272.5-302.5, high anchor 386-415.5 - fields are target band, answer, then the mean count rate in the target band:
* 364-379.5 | -1.86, 23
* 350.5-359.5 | -2.17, 23.2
